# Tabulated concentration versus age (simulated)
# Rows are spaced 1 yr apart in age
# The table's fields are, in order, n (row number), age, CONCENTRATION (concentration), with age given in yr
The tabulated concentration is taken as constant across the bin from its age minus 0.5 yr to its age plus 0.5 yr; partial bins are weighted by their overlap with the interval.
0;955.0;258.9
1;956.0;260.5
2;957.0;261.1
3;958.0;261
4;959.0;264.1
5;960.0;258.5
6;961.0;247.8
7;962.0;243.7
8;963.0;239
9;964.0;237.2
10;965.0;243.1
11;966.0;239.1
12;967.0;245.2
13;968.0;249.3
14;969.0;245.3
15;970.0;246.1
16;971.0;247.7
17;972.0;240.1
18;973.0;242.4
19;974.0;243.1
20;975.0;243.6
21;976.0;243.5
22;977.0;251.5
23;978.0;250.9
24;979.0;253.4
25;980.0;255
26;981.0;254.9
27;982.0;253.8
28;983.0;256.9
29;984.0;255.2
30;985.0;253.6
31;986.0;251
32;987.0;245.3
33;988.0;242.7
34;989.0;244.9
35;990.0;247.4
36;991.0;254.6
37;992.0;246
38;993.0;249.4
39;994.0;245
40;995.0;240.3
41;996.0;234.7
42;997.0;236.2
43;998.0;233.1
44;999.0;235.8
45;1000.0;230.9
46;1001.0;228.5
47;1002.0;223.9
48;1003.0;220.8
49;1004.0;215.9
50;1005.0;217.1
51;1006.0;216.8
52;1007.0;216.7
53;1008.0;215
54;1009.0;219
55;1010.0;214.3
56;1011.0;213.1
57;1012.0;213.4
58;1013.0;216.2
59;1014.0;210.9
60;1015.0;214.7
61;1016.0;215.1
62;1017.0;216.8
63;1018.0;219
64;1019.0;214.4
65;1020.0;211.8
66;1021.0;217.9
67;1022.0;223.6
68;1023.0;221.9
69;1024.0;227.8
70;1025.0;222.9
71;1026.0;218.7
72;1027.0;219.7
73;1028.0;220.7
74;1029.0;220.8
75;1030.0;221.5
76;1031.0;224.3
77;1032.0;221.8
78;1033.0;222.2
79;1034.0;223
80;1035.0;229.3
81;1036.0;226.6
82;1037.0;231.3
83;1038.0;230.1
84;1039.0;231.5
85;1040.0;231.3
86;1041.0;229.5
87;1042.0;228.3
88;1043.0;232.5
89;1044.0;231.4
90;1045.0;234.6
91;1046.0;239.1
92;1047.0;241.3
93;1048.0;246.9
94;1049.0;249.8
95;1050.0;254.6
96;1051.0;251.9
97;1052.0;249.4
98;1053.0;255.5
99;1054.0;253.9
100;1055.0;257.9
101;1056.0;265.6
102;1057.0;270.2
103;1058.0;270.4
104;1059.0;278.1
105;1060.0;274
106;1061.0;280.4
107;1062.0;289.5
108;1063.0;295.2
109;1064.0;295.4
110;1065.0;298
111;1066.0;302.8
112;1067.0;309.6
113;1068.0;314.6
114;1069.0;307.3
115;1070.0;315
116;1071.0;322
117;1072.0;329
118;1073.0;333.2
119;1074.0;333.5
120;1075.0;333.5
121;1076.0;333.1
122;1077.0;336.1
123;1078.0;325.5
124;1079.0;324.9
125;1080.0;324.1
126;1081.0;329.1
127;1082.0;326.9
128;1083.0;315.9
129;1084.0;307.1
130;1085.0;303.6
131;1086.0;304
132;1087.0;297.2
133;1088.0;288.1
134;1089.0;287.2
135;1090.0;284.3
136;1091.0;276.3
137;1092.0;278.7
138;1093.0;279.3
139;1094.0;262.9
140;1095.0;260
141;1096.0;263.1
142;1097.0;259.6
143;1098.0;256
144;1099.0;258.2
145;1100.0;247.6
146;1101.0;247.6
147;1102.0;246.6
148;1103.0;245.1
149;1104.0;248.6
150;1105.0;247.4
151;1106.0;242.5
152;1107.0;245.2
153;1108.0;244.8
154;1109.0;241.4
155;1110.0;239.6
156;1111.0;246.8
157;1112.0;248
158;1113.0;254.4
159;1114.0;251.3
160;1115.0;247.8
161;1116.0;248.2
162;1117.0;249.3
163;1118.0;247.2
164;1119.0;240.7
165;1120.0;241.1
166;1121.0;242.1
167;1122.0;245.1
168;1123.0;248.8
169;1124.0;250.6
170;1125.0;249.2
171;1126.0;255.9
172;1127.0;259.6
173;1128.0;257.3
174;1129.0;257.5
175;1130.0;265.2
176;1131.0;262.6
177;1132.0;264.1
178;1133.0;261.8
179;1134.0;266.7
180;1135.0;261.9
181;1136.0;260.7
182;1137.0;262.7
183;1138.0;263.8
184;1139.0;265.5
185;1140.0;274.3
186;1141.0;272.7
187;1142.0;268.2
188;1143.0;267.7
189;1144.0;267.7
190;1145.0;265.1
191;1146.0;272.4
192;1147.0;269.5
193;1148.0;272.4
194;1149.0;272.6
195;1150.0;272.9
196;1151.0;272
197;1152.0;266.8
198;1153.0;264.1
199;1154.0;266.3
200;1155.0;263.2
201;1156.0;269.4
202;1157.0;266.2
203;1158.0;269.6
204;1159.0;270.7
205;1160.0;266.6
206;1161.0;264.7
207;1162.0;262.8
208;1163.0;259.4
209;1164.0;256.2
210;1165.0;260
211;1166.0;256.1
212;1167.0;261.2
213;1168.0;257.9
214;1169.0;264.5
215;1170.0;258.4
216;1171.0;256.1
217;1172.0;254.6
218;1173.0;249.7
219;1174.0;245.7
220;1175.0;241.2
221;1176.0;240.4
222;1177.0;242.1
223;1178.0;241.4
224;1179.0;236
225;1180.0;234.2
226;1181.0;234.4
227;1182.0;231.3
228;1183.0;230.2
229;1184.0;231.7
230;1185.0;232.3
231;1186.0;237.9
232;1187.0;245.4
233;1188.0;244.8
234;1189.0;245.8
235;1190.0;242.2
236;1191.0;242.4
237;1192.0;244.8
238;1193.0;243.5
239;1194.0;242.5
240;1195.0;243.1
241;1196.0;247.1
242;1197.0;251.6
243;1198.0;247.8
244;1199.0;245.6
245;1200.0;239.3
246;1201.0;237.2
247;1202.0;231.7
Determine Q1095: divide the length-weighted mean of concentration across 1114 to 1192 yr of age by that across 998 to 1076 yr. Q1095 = 1.04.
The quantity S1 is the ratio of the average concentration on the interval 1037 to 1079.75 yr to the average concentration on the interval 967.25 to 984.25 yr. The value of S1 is 1.1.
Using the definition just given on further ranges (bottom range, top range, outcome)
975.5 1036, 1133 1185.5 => 1.12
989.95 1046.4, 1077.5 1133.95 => 1.18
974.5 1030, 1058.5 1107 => 1.26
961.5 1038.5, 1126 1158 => 1.14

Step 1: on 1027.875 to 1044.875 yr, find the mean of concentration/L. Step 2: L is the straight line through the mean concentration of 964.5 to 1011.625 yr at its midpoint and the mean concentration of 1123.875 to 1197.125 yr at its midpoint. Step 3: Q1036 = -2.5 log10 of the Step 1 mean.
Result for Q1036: 0.08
